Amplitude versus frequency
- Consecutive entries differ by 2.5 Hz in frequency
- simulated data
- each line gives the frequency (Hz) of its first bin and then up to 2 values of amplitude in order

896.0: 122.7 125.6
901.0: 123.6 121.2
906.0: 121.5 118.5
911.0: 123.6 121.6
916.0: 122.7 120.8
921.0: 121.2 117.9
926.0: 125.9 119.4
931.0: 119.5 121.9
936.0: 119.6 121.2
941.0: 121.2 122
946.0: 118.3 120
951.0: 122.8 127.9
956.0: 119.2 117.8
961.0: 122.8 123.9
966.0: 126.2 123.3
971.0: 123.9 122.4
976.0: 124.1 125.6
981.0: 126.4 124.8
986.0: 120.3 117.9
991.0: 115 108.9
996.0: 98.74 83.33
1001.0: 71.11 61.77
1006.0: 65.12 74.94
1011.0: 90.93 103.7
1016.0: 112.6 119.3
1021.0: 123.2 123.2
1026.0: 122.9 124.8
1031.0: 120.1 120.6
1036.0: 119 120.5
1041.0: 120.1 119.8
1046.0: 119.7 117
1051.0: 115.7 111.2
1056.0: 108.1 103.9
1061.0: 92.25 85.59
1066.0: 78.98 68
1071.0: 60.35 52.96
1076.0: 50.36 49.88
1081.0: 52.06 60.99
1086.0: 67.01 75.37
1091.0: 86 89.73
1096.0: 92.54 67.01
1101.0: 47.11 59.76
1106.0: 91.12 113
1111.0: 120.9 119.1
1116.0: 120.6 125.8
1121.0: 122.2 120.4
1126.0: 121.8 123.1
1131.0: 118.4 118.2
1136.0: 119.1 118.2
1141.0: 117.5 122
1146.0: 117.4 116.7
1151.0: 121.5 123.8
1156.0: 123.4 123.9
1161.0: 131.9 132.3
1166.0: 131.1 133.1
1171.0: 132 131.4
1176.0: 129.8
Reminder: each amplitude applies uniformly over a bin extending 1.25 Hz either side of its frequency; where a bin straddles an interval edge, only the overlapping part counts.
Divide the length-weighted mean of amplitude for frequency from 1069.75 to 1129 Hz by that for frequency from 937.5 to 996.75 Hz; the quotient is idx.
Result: 0.7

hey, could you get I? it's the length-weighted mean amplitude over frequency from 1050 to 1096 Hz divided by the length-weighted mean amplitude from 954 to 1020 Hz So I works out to 0.72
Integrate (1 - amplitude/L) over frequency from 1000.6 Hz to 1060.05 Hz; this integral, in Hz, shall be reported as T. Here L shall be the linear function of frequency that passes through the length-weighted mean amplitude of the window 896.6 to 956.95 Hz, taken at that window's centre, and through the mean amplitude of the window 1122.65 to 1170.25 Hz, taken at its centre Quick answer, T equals 6.8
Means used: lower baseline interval 122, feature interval 108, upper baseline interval 123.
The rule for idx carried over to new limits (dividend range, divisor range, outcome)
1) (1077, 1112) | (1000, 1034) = 0.74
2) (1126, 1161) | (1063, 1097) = 1.76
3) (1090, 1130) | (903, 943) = 0.84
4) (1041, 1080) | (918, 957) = 0.74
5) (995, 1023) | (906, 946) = 0.76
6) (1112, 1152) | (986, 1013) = 1.33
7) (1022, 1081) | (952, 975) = 0.81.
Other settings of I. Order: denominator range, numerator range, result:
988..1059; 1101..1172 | 1.10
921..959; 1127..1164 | 1.00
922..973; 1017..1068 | 0.93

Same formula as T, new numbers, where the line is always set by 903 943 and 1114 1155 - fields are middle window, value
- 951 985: -0.8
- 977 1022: 6.9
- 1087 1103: 6.0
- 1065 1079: 7.0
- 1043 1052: 0.2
